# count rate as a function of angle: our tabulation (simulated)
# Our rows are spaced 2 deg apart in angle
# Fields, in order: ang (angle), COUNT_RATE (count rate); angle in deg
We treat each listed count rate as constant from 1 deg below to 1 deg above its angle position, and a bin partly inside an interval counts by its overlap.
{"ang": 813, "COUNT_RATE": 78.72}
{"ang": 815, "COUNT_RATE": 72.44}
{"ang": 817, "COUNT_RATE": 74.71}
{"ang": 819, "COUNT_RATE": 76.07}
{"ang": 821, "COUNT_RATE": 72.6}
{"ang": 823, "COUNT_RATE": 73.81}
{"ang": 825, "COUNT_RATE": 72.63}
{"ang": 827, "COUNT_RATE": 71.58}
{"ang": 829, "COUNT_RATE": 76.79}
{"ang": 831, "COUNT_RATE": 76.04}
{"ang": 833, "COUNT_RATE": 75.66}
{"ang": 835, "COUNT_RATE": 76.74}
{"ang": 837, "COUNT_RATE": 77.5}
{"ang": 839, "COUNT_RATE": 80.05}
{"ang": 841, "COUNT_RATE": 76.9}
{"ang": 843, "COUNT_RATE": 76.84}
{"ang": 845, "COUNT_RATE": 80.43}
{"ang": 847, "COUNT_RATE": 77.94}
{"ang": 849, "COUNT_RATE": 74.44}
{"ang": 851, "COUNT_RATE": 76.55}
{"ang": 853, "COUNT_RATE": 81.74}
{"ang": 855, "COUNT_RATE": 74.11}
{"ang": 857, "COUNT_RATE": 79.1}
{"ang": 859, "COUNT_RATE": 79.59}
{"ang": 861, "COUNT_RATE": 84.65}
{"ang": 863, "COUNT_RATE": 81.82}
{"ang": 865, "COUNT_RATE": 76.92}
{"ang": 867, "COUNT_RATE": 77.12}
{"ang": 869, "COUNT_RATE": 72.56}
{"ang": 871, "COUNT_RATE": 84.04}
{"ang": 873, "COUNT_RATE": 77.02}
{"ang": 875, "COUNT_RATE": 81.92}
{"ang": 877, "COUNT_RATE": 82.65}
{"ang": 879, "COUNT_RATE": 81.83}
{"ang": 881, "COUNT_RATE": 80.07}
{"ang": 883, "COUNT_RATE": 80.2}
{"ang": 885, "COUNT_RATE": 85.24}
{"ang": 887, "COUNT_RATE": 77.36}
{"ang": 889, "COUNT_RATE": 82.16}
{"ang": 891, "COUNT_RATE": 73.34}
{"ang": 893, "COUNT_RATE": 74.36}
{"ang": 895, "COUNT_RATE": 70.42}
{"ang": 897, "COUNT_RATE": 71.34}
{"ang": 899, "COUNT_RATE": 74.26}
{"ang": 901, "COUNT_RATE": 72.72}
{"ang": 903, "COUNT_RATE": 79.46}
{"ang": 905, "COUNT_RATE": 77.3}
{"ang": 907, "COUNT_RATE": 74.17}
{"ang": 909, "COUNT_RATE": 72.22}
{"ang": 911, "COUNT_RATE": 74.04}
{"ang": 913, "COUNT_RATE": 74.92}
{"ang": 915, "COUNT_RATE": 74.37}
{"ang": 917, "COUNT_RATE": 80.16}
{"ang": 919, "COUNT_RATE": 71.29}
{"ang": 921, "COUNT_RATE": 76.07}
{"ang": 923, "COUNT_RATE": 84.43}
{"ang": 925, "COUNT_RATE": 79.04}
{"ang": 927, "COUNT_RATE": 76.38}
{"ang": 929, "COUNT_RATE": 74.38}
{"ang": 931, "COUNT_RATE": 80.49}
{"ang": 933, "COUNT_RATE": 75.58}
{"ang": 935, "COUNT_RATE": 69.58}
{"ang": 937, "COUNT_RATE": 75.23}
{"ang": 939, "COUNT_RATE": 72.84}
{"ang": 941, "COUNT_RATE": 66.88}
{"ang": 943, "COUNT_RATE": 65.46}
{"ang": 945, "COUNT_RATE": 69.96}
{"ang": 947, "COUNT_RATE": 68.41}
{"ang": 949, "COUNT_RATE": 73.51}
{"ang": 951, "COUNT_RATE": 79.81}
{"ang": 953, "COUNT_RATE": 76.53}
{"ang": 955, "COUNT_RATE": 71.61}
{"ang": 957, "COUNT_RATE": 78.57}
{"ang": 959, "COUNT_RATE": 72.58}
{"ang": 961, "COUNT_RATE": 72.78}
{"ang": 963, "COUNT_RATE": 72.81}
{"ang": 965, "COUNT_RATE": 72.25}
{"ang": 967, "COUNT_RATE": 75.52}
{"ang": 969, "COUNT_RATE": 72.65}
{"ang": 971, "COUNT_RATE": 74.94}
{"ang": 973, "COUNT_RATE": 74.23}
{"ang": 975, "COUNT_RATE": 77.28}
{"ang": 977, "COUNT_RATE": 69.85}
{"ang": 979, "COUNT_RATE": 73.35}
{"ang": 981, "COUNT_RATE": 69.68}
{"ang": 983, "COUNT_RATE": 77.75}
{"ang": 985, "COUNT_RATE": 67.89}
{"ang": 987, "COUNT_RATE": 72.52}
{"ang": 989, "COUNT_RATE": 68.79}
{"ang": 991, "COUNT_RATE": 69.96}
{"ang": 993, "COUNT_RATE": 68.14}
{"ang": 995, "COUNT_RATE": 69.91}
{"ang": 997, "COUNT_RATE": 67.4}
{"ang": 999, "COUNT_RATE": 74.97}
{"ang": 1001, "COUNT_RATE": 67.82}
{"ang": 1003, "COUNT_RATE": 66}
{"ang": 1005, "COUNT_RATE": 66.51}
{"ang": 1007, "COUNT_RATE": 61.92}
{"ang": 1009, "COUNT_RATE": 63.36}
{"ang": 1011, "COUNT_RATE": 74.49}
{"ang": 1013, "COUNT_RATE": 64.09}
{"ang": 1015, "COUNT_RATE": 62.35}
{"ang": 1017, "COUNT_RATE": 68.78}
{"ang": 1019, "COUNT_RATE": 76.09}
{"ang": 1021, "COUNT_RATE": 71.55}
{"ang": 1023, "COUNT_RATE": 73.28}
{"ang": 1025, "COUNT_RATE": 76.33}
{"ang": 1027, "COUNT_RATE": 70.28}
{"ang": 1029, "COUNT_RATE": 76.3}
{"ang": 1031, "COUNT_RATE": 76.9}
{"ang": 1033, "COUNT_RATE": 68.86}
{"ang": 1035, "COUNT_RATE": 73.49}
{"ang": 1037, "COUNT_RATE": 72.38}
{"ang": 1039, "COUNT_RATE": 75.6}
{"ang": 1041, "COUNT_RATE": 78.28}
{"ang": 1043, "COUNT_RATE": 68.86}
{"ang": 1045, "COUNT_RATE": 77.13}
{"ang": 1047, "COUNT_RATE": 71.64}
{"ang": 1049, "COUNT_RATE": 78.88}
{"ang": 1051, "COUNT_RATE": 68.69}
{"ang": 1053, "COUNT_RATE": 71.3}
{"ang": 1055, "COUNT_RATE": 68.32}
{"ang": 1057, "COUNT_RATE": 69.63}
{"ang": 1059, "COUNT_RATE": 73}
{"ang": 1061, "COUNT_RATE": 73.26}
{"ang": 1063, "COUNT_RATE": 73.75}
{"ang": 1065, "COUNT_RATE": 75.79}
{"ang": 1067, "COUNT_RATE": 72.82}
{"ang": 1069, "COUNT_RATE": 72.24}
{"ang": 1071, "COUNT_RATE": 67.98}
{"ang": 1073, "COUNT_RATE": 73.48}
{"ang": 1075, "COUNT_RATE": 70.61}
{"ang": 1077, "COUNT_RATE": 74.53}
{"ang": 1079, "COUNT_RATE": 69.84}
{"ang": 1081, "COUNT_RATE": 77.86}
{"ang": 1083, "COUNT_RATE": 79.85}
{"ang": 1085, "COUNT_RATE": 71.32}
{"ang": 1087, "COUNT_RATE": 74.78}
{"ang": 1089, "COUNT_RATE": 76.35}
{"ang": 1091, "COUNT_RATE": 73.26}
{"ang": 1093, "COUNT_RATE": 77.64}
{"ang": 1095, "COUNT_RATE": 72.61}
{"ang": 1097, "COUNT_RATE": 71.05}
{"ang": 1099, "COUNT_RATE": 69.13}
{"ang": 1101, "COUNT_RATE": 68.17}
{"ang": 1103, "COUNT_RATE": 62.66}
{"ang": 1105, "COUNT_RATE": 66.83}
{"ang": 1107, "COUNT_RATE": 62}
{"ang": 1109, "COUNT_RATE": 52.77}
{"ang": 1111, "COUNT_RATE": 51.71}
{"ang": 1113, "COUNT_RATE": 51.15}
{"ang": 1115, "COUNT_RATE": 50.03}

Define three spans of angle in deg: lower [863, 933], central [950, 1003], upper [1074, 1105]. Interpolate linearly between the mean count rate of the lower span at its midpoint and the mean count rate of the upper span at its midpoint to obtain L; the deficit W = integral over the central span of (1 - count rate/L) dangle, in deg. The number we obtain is 1.9 deg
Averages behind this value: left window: 77.2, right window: 72.5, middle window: 72.6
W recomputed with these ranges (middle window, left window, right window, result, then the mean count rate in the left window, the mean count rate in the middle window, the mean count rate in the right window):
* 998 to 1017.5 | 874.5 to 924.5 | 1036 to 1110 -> 1.8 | 77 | 67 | 71.7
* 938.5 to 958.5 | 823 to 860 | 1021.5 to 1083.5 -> 0.7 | 76.8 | 72.4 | 73.2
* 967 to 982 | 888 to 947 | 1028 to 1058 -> 0.1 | 74.5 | 73.3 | 73.1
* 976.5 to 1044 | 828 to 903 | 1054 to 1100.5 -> 3.5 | 77.9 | 70.7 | 73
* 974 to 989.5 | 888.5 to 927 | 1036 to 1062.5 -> 0.4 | 75.5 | 72.2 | 72.9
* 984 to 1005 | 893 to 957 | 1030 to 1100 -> 1.3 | 74.4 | 69.2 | 73.2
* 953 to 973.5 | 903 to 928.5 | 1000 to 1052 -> 0.0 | 76.3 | 73.9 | 71.1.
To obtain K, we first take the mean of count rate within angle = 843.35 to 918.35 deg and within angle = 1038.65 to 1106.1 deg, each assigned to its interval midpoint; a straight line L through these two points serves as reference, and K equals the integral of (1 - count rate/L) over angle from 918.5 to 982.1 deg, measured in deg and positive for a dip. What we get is 1.6 deg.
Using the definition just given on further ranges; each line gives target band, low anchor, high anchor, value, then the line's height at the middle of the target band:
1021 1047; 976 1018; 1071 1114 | -1.9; 68.9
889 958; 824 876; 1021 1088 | 1.5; 76.1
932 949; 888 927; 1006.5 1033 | 0.8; 74.1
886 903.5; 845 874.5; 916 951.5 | 0.4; 76.5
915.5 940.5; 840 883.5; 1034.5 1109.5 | 0.2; 76.8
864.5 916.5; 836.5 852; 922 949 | -1.0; 75.6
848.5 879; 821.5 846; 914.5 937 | -1.1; 76.3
